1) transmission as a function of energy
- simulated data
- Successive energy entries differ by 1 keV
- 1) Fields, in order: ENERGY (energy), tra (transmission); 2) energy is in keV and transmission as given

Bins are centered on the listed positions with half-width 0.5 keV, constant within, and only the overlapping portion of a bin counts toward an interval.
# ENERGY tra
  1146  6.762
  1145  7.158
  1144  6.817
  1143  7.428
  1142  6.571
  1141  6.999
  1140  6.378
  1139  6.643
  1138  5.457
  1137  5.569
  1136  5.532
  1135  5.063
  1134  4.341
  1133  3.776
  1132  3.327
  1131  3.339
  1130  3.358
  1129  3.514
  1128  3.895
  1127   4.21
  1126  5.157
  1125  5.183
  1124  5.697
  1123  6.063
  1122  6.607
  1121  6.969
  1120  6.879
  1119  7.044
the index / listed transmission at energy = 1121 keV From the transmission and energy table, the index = 6.969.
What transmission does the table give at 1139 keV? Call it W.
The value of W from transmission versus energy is 6.643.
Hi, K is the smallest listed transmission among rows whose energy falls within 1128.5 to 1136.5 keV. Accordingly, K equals 3.327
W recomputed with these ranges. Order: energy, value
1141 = 6.999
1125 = 5.183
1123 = 6.063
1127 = 4.21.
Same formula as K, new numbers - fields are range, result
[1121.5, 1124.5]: 5.697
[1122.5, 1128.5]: 3.895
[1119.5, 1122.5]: 6.607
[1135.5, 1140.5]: 5.457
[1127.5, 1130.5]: 3.358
